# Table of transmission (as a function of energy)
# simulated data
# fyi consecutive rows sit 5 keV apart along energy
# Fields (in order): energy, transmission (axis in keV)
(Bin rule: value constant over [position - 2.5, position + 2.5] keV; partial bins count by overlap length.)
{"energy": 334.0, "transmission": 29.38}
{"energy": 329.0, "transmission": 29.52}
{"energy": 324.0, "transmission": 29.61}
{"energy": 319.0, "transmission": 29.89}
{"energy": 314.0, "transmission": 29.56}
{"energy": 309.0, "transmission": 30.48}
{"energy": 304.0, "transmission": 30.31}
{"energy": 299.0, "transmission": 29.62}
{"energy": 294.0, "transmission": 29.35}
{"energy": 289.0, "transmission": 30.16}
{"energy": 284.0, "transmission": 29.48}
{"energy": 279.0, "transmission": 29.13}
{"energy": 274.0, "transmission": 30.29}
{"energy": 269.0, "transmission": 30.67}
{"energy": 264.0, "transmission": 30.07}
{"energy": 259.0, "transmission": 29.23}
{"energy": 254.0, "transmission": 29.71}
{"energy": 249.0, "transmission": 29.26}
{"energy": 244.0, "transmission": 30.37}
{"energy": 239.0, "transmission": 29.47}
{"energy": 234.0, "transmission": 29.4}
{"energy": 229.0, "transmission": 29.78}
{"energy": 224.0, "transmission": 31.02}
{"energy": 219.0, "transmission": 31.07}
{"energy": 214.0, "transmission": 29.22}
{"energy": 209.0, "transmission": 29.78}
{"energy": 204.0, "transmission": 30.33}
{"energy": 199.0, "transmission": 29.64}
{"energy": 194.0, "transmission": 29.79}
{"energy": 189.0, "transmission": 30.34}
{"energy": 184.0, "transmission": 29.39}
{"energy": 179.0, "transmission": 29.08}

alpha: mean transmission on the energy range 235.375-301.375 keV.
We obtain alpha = 29.7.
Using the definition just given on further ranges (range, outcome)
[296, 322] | 30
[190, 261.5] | 29.9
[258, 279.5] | 30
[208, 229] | 30.2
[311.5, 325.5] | 29.7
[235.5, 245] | 29.8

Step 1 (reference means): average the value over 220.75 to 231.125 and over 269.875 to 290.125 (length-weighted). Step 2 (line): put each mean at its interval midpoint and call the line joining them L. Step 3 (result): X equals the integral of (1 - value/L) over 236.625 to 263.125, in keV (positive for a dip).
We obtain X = 0.5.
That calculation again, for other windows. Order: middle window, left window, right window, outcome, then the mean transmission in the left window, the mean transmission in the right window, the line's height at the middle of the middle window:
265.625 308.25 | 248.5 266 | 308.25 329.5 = -0.3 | 29.6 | 29.8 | 29.7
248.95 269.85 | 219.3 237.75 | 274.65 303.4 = 0.1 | 30.1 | 29.6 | 29.9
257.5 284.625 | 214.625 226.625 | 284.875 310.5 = 0.3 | 30.7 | 29.9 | 30.2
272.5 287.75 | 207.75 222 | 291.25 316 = 0.1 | 30.1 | 29.9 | 29.9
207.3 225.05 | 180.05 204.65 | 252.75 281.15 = -0.2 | 29.8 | 29.9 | 29.8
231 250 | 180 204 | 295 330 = 0.1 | 29.8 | 29.8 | 29.8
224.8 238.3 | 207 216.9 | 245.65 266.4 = -0.1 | 29.5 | 29.6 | 29.6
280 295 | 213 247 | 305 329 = 0.2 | 30.1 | 29.9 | 29.9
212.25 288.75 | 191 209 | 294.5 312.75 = 0.2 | 29.9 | 30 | 30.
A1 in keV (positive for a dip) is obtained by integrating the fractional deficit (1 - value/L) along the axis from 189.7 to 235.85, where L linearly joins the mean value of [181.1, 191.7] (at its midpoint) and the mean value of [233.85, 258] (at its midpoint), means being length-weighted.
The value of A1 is -0.4 keV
